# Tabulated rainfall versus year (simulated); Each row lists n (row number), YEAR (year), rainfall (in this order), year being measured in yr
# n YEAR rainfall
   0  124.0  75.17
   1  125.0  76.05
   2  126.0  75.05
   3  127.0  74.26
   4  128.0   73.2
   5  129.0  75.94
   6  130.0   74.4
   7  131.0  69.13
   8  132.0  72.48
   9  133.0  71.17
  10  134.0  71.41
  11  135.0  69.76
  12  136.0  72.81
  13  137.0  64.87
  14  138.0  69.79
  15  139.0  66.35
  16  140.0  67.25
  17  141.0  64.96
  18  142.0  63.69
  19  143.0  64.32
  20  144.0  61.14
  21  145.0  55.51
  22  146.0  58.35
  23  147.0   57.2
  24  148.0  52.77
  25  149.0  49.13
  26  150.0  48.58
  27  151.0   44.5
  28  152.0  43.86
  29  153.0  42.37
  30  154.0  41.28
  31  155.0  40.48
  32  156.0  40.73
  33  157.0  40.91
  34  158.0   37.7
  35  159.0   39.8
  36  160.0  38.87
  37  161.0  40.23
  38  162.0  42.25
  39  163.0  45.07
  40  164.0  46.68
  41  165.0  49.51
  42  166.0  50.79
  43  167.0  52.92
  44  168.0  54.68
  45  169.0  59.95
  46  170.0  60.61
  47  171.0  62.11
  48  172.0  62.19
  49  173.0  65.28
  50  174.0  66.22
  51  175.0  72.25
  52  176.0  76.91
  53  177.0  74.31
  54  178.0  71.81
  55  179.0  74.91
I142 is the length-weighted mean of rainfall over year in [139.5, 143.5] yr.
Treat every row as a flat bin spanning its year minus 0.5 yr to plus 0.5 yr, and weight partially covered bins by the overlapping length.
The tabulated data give 65.1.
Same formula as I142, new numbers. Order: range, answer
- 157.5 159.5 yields 38.8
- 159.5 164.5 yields 42.6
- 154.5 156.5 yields 40.6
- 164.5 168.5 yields 52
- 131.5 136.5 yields 71.5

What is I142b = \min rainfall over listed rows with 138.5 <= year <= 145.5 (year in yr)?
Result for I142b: 55.51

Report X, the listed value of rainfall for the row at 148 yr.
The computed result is 52.77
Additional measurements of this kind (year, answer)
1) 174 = 66.22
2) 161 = 40.23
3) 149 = 49.13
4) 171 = 62.11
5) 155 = 40.48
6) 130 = 74.4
